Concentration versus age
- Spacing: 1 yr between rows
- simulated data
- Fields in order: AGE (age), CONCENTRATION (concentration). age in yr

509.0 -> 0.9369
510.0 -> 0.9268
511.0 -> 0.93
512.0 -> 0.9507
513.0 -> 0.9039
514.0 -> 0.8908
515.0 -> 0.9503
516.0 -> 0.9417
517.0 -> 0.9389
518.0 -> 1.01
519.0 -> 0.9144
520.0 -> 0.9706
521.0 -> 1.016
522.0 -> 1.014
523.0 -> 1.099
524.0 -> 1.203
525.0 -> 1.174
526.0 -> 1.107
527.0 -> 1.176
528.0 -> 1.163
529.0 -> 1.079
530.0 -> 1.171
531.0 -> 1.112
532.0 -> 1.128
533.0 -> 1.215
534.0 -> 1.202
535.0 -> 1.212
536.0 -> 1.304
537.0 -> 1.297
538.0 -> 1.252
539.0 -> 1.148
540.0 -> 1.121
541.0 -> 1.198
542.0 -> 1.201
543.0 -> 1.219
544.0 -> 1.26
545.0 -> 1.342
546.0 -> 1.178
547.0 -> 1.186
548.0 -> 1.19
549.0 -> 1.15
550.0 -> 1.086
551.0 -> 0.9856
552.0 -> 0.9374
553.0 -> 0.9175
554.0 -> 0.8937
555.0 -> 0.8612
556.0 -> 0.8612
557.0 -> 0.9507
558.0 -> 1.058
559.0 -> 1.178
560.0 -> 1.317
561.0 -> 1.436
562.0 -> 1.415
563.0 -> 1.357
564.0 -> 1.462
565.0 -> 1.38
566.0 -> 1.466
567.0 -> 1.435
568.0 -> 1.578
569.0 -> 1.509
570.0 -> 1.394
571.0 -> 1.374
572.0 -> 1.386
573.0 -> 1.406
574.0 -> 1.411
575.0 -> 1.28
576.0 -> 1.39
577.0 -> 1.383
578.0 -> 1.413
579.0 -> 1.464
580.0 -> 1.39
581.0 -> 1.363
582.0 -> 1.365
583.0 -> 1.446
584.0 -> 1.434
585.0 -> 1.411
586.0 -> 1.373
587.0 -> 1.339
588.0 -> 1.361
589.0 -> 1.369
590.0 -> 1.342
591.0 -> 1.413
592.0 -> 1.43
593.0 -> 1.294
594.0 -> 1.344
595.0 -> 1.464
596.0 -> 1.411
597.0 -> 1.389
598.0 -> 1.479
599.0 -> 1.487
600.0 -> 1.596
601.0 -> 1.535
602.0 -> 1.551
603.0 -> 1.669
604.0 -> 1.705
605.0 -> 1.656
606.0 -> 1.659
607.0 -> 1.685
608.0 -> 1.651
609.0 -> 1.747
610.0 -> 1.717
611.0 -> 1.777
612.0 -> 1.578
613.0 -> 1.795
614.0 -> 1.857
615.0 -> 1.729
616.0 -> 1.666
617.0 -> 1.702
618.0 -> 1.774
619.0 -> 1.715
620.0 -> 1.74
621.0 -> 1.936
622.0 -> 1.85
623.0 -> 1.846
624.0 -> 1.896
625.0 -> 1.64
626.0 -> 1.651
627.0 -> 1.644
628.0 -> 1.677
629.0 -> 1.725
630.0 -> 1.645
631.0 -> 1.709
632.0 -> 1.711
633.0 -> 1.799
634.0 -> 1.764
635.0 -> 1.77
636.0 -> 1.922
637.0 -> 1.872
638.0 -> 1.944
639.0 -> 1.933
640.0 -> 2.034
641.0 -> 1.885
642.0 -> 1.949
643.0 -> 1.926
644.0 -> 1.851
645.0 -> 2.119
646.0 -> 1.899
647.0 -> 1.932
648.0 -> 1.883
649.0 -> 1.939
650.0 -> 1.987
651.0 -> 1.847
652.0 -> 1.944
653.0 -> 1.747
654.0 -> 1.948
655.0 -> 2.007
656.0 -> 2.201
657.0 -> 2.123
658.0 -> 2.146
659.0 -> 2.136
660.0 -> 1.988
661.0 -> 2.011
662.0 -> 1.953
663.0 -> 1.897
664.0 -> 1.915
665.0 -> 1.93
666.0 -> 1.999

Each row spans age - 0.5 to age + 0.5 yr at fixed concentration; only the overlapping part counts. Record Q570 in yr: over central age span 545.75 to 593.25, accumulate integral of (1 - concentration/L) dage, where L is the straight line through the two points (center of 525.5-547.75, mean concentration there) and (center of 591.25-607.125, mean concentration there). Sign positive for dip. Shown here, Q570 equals 2.6 yr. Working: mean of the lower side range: 1.19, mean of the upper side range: 1.52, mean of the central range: 1.29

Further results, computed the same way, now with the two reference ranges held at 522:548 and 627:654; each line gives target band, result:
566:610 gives 1.8 yr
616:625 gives -0.3 yr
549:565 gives 2.5 yr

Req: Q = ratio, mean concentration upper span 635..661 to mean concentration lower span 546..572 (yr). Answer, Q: 1.61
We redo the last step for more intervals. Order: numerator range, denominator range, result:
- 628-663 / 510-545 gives 1.74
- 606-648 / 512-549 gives 1.60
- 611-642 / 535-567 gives 1.50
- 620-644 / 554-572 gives 1.41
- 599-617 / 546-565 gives 1.48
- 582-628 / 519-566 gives 1.38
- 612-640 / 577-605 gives 1.23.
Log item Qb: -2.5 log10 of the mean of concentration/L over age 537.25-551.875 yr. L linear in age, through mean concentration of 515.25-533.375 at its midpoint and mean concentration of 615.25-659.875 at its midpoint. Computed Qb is 0.04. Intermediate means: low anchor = 1.08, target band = 1.18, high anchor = 1.86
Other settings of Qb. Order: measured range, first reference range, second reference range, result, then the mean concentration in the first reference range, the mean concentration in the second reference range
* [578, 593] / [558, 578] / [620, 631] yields 0.08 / 1.39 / 1.75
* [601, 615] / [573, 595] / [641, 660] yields -0.06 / 1.38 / 1.97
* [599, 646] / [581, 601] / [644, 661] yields -0.04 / 1.41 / 1.99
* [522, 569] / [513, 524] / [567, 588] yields -0.02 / 0.982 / 1.41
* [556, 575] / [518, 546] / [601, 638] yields 0.03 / 1.16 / 1.73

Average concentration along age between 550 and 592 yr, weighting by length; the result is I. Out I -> 1.3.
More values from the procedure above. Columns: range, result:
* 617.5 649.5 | 1.83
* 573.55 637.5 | 1.59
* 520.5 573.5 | 1.2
